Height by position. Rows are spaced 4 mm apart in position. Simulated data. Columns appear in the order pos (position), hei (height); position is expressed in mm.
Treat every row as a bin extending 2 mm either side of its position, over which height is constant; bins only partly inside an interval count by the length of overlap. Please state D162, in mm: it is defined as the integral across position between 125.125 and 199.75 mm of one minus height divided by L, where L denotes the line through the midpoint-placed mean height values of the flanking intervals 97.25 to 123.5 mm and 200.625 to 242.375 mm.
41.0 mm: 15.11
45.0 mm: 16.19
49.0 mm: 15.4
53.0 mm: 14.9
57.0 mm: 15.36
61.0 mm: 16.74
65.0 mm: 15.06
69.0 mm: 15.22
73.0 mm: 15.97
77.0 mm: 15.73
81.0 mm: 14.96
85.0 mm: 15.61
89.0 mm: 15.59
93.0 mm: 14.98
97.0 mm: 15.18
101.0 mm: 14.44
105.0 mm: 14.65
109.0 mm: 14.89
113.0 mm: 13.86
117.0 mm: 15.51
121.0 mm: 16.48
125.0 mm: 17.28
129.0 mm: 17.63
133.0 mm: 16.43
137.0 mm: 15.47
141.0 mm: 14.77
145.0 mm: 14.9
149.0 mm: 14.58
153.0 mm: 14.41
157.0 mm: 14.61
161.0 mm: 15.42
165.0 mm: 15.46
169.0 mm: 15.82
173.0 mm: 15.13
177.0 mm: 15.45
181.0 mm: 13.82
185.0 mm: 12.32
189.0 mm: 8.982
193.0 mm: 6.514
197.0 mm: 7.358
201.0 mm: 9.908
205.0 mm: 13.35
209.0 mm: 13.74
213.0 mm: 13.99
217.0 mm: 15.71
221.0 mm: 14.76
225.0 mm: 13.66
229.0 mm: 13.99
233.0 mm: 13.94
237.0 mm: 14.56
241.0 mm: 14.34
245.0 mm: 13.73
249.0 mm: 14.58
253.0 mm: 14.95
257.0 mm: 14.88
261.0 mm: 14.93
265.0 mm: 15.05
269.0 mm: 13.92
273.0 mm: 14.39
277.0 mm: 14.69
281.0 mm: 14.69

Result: 3.5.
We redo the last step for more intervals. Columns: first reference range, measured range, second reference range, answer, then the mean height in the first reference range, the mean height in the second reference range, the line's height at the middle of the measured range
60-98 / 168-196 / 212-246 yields 4.62 mm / 15.5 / 14.3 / 14.7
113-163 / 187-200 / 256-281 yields 6.32 mm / 15.6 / 14.6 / 15.2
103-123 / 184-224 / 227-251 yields 7.55 mm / 15.1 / 14.2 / 14.4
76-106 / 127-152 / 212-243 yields -1.19 mm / 15.1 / 14.4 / 14.9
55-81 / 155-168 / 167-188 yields -0.69 mm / 15.6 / 14.2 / 14.4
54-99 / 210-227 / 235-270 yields 0.30 mm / 15.5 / 14.6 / 14.7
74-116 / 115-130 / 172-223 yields -2.49 mm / 15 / 12.3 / 14.3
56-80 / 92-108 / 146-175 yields 0.67 mm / 15.7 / 15.1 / 15.5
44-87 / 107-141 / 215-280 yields -1.49 mm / 15.5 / 14.5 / 15.2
